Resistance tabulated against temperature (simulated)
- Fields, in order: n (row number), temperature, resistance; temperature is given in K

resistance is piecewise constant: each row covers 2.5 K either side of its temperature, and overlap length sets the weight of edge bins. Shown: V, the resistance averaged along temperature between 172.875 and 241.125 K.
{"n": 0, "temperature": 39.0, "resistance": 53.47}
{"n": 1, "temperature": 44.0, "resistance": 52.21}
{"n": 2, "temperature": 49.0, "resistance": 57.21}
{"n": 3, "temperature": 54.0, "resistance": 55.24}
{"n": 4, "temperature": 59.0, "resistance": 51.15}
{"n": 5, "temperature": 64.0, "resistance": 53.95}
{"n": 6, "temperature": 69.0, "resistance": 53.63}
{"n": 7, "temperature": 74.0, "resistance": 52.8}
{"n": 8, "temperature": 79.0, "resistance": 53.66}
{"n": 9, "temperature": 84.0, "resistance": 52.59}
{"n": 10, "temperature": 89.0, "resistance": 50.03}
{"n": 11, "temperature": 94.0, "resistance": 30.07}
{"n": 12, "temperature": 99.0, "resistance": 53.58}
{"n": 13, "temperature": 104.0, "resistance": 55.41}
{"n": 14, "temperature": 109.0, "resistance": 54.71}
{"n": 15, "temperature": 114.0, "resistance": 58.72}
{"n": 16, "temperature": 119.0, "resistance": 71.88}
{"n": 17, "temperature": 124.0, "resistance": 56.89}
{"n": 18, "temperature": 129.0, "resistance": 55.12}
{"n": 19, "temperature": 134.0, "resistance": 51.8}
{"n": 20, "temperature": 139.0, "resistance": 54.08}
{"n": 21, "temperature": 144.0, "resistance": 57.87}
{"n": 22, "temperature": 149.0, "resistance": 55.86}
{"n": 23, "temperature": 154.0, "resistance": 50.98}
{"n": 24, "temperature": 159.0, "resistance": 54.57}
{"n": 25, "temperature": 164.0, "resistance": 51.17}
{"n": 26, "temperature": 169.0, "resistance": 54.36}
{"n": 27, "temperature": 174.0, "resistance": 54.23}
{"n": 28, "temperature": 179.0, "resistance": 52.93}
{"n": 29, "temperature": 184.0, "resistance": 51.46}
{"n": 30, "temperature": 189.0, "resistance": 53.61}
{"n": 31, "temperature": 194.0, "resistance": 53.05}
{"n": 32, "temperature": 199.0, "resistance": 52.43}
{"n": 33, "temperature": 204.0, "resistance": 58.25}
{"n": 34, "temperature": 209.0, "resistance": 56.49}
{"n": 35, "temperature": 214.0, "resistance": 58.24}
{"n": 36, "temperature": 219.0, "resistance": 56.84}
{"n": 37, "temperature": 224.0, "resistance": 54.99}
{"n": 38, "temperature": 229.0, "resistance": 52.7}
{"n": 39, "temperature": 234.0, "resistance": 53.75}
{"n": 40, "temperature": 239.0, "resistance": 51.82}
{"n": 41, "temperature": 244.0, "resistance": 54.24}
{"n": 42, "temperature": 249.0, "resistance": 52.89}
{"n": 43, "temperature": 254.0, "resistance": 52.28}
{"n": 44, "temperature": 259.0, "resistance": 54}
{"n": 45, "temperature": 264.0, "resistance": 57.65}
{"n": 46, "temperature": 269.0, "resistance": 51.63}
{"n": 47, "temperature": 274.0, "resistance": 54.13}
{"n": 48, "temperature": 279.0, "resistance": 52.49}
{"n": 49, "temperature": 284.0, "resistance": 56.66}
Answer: 54.4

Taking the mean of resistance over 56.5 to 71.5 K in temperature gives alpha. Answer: 52.9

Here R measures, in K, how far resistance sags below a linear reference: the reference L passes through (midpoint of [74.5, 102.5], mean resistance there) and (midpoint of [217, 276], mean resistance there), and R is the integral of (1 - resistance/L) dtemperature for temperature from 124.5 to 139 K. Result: -1.2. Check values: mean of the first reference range 48.6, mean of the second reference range 53.9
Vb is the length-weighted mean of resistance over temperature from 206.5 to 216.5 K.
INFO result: 57.4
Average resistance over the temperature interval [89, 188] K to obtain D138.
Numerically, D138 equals 53.9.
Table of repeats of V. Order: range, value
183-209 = 54.2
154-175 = 53.2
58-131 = 53.7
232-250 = 53.2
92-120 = 53.5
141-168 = 54.1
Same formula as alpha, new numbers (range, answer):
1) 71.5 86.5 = 53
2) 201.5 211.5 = 57.4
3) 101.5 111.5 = 55.1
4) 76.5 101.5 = 48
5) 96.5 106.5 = 54.5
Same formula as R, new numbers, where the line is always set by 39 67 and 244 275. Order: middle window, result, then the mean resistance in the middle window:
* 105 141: -2.5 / 57.6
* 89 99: 2.4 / 40.9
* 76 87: 0.2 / 53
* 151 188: 0.7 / 52.9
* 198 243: -1.1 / 55.1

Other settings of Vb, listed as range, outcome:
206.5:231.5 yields 55.9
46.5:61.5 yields 54.5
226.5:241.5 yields 52.8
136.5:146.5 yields 56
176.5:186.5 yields 52.2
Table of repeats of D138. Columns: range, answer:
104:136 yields 58.1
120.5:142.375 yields 55.4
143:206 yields 53.8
